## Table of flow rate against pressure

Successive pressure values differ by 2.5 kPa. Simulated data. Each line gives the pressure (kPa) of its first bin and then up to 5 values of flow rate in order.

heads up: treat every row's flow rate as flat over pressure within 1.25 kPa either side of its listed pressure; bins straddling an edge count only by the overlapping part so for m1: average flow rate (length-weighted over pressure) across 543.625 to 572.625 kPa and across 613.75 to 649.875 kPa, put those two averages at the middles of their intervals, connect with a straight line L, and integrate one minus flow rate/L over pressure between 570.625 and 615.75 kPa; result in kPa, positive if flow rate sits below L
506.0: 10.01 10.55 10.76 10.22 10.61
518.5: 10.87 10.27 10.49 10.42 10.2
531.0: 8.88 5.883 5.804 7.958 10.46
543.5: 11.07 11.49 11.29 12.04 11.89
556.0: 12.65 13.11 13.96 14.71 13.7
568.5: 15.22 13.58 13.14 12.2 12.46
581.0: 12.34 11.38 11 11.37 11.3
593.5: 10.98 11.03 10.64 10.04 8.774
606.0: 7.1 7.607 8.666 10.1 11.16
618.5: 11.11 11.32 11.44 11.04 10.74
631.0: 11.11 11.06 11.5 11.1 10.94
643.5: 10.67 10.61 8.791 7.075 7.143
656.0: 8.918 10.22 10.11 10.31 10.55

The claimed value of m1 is 4.87 kPa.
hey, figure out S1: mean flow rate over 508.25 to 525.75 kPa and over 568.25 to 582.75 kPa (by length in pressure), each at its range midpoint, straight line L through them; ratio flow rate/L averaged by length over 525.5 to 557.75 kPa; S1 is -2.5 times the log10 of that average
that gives 0.16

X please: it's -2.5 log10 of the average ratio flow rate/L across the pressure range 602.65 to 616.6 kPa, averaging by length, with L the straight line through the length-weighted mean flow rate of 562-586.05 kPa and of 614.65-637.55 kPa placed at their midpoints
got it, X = 0.314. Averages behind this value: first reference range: 13.1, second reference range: 11.2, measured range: 8.8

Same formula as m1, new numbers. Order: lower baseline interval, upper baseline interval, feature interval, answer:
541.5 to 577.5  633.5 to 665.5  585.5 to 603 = 1.3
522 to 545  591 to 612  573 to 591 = -4.9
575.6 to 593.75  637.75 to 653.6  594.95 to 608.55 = 2.2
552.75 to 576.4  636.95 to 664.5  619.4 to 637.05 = -0.9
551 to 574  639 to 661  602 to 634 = 2.2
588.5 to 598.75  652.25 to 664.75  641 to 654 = 0.7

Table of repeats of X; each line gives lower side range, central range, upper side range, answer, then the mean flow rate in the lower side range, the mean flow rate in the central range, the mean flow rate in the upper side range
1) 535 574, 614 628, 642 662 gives -0.11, 12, 11.1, 9.2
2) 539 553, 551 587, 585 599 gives -0.17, 11.1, 12.9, 11.1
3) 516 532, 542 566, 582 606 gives -0.20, 10.2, 12.5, 10.6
